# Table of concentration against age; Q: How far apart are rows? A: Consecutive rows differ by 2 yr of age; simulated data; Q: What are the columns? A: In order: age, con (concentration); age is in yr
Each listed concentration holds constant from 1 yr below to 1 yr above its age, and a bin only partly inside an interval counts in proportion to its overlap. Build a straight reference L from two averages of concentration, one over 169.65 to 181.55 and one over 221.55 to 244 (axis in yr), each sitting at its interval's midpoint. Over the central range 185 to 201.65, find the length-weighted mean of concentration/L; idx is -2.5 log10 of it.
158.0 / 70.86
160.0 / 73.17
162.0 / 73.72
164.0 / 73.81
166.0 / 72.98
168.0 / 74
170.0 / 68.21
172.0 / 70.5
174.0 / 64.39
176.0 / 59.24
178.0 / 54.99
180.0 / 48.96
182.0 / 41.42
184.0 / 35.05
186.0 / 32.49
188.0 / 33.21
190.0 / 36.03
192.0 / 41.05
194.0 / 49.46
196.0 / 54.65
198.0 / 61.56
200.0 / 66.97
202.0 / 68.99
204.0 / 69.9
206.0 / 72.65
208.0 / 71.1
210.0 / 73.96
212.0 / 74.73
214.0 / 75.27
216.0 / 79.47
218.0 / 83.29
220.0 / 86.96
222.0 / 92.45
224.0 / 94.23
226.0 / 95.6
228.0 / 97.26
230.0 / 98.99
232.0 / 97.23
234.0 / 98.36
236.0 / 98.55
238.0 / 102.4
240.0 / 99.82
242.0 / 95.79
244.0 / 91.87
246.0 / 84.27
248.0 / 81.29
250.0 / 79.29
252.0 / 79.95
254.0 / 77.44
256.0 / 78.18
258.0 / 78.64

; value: 0.446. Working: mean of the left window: 59.7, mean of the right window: 97.2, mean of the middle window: 47.8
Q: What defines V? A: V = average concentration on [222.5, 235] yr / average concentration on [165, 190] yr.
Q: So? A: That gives 1.80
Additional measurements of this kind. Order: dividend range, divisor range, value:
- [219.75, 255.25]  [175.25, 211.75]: 1.69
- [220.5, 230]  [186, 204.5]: 1.83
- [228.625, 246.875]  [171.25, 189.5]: 2.00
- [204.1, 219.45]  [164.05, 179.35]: 1.14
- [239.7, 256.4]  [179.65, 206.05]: 1.69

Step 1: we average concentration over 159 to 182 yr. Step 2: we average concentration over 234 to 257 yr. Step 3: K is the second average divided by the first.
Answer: 1.3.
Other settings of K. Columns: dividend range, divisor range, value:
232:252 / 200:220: 1.23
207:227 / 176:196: 1.93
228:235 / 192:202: 1.70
